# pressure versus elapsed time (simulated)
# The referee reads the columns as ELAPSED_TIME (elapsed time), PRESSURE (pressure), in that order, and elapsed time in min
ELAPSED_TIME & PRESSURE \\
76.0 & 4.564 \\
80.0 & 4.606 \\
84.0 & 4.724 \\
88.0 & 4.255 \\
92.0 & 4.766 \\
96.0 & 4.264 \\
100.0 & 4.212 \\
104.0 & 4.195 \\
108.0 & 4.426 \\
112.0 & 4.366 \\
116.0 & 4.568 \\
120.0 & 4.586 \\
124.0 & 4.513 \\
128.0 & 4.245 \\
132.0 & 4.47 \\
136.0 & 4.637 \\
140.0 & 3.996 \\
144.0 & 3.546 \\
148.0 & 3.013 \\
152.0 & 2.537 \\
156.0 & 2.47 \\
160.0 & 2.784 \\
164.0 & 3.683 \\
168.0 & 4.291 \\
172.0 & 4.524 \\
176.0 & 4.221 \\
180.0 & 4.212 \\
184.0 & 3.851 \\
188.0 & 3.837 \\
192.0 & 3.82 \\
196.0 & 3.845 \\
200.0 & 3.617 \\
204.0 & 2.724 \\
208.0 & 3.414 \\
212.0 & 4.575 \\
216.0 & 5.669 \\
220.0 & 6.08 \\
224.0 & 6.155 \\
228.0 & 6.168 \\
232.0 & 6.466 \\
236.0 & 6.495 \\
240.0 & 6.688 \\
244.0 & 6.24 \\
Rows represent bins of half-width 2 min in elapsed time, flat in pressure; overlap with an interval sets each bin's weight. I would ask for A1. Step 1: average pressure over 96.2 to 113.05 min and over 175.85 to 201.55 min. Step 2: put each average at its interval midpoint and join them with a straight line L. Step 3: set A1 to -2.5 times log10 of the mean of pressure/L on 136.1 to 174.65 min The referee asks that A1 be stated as 0.16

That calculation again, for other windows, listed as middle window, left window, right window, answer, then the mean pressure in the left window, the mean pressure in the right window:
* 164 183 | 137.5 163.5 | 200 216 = -0.23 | 3.12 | 3.84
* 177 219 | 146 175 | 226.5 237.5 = 0.22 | 3.36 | 6.38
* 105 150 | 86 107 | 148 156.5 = -0.24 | 4.34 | 2.63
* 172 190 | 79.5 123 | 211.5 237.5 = 0.31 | 4.45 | 6.01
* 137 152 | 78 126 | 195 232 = 0.31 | 4.46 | 4.81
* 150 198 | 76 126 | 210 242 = 0.42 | 4.46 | 6.04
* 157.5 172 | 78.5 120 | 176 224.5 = 0.18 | 4.44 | 4.26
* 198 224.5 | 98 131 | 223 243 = 0.32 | 4.39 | 6.4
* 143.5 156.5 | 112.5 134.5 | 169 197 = 0.44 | 4.47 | 4.06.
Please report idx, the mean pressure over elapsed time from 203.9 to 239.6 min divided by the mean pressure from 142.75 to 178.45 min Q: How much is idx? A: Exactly 1.59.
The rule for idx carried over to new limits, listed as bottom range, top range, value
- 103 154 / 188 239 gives 1.20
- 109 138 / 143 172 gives 0.73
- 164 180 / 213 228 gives 1.39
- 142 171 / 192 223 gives 1.33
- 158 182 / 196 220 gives 1.05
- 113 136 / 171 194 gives 0.90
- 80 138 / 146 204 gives 0.81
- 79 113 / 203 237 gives 1.21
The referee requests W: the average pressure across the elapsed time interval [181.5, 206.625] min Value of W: 3.62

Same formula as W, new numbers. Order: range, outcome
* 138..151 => 3.44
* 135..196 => 3.68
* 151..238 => 4.36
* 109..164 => 3.83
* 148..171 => 3.2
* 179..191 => 3.93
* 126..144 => 4.25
